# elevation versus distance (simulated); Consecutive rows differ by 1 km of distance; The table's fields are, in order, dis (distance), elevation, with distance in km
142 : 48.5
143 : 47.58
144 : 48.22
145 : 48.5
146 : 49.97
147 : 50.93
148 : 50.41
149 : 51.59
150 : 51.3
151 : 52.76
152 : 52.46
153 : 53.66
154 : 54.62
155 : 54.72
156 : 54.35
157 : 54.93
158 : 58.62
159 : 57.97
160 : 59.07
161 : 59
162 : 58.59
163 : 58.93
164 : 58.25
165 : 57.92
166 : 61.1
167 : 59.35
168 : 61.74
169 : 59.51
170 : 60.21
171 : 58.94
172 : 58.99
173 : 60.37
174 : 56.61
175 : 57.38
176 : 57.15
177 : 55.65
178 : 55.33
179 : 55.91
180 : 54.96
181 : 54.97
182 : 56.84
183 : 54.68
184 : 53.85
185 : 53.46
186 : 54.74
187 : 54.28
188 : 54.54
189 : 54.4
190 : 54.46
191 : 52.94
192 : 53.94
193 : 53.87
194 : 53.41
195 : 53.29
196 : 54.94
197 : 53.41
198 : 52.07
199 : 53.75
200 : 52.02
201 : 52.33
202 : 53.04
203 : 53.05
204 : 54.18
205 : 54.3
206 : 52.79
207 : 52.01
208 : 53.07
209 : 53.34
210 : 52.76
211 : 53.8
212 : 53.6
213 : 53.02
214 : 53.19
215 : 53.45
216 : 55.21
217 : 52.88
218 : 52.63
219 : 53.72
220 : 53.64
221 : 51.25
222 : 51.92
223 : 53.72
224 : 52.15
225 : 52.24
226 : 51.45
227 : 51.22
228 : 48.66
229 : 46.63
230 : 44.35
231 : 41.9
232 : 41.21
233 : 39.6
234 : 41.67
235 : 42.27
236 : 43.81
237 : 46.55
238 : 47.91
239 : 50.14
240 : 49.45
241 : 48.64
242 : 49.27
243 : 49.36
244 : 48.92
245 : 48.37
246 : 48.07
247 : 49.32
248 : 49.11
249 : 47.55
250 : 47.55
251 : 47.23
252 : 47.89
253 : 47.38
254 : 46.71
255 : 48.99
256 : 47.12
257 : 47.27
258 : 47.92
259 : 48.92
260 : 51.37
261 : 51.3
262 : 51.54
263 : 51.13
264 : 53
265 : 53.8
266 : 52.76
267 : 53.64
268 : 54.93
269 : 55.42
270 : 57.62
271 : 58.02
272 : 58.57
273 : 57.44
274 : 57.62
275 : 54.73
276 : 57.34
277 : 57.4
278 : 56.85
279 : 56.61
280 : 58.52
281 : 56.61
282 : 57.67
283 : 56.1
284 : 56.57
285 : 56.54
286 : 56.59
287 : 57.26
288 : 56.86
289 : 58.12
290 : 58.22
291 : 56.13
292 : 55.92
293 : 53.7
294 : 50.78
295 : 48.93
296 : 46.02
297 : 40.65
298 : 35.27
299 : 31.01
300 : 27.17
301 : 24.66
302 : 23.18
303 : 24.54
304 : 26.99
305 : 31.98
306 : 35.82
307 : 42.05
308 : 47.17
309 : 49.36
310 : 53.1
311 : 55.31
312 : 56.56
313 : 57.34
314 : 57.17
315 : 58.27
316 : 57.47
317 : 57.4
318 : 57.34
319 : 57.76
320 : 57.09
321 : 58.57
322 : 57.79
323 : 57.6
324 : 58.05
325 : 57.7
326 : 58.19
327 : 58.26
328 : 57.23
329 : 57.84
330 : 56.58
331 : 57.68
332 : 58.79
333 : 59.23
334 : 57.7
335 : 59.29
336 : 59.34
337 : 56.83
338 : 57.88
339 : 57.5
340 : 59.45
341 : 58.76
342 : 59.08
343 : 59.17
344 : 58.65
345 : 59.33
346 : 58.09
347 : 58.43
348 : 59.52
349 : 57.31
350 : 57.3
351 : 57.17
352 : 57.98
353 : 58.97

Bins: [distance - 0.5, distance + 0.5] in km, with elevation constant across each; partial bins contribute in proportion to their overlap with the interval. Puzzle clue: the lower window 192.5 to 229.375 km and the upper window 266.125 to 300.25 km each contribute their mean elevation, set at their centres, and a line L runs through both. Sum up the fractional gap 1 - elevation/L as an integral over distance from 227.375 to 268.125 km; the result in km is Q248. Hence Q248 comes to 3.9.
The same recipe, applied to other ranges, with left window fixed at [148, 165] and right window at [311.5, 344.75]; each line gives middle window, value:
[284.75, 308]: 5.7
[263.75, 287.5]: 0.4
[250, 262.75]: 1.9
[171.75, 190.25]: 0.1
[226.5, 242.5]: 3.1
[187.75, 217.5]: 1.5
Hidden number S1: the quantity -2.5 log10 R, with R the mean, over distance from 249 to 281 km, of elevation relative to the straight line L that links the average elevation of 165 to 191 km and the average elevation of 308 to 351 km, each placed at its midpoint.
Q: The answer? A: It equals 0.09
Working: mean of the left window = 56.7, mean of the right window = 57.5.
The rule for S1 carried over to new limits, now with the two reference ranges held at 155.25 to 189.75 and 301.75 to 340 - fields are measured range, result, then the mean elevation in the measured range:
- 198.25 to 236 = 0.105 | 50.8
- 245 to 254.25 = 0.150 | 47.9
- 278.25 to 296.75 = -0.024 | 55.2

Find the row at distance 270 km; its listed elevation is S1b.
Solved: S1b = 57.62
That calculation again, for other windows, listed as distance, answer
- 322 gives 57.79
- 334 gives 57.7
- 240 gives 49.45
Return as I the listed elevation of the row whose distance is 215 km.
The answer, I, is 53.45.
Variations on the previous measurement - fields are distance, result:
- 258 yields 47.92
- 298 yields 35.27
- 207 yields 52.01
